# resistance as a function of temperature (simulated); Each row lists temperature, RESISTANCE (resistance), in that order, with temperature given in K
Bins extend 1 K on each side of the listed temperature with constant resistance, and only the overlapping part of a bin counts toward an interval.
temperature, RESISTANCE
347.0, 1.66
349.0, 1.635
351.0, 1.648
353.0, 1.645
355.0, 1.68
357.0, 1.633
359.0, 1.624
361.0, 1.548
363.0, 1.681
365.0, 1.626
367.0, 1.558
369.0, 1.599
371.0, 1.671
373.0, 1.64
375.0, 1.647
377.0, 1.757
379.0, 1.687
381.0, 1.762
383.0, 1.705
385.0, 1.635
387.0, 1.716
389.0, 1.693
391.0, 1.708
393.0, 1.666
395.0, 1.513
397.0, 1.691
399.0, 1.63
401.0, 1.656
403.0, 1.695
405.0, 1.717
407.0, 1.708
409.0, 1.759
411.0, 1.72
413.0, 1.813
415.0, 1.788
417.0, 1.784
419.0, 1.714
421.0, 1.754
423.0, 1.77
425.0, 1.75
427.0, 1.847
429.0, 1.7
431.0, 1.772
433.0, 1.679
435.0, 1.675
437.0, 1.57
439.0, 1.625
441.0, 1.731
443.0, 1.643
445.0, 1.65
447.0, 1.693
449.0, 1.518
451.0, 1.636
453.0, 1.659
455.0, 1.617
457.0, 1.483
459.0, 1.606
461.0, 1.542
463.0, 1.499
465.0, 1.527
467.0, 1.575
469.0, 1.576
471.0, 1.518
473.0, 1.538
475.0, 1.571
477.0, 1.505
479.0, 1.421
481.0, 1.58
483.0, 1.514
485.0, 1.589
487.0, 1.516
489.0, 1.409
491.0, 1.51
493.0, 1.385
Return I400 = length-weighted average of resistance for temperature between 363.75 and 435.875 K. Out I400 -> 1.7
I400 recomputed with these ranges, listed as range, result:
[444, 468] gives 1.58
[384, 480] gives 1.65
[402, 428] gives 1.76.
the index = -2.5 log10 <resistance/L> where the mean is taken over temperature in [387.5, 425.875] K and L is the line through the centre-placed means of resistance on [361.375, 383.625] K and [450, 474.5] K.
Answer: -0.057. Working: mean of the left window 1.66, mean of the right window 1.56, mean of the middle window 1.71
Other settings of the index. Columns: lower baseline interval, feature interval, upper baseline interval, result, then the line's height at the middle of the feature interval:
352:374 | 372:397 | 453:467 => -0.044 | 1.61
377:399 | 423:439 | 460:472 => -0.071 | 1.6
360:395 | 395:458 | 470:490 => -0.065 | 1.59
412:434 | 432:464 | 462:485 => 0.022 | 1.65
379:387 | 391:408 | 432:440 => 0.012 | 1.68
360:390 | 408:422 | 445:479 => -0.093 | 1.62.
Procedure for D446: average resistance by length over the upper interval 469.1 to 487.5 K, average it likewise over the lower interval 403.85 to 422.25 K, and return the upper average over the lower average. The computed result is 0.87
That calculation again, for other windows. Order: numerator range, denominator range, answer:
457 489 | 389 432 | 0.89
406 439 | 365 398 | 1.04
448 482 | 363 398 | 0.93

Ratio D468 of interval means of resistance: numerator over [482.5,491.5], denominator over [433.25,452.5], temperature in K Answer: 0.9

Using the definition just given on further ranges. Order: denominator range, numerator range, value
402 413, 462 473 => 0.89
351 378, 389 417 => 1.04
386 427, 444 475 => 0.92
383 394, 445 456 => 0.97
